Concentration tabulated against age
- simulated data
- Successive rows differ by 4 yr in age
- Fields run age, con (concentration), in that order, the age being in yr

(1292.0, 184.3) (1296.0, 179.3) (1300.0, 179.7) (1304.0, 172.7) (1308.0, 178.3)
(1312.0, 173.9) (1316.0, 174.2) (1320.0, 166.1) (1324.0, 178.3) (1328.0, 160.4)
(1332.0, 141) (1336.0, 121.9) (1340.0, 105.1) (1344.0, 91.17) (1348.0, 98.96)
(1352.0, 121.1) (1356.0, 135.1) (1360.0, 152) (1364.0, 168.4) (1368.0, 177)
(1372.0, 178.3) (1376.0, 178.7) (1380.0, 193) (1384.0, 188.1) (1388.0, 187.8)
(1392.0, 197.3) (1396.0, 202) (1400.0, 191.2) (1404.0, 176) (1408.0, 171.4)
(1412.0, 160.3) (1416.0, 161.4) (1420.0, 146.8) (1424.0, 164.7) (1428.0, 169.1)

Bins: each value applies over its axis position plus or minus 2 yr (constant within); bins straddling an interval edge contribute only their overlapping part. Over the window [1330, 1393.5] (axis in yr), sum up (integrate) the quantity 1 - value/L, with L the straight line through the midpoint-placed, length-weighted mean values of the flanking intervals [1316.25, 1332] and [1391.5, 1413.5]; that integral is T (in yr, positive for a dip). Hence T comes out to 8.2 yr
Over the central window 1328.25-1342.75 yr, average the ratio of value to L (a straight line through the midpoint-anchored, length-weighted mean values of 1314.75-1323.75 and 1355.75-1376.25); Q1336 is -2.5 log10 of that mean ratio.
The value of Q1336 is 0.33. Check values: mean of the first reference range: 171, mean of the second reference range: 166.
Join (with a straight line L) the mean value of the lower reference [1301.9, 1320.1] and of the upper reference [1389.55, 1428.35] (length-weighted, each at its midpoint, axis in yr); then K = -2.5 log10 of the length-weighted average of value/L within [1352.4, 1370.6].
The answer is 0.12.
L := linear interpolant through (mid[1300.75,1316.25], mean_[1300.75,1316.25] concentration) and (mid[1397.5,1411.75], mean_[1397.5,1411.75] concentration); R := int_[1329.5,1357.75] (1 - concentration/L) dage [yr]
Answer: 9.5 yr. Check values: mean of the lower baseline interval 175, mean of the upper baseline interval 178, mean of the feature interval 117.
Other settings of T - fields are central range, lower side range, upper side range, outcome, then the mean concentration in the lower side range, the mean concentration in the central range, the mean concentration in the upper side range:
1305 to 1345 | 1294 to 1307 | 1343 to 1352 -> -3.6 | 177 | 151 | 101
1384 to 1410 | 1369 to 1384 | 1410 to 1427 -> -2.4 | 184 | 188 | 159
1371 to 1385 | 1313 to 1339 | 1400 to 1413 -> -1.5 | 156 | 185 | 173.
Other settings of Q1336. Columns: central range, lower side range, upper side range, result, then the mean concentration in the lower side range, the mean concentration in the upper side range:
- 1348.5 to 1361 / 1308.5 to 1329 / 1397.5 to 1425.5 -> 0.290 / 172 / 168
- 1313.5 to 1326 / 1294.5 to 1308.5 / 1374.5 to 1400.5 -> 0.046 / 177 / 191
